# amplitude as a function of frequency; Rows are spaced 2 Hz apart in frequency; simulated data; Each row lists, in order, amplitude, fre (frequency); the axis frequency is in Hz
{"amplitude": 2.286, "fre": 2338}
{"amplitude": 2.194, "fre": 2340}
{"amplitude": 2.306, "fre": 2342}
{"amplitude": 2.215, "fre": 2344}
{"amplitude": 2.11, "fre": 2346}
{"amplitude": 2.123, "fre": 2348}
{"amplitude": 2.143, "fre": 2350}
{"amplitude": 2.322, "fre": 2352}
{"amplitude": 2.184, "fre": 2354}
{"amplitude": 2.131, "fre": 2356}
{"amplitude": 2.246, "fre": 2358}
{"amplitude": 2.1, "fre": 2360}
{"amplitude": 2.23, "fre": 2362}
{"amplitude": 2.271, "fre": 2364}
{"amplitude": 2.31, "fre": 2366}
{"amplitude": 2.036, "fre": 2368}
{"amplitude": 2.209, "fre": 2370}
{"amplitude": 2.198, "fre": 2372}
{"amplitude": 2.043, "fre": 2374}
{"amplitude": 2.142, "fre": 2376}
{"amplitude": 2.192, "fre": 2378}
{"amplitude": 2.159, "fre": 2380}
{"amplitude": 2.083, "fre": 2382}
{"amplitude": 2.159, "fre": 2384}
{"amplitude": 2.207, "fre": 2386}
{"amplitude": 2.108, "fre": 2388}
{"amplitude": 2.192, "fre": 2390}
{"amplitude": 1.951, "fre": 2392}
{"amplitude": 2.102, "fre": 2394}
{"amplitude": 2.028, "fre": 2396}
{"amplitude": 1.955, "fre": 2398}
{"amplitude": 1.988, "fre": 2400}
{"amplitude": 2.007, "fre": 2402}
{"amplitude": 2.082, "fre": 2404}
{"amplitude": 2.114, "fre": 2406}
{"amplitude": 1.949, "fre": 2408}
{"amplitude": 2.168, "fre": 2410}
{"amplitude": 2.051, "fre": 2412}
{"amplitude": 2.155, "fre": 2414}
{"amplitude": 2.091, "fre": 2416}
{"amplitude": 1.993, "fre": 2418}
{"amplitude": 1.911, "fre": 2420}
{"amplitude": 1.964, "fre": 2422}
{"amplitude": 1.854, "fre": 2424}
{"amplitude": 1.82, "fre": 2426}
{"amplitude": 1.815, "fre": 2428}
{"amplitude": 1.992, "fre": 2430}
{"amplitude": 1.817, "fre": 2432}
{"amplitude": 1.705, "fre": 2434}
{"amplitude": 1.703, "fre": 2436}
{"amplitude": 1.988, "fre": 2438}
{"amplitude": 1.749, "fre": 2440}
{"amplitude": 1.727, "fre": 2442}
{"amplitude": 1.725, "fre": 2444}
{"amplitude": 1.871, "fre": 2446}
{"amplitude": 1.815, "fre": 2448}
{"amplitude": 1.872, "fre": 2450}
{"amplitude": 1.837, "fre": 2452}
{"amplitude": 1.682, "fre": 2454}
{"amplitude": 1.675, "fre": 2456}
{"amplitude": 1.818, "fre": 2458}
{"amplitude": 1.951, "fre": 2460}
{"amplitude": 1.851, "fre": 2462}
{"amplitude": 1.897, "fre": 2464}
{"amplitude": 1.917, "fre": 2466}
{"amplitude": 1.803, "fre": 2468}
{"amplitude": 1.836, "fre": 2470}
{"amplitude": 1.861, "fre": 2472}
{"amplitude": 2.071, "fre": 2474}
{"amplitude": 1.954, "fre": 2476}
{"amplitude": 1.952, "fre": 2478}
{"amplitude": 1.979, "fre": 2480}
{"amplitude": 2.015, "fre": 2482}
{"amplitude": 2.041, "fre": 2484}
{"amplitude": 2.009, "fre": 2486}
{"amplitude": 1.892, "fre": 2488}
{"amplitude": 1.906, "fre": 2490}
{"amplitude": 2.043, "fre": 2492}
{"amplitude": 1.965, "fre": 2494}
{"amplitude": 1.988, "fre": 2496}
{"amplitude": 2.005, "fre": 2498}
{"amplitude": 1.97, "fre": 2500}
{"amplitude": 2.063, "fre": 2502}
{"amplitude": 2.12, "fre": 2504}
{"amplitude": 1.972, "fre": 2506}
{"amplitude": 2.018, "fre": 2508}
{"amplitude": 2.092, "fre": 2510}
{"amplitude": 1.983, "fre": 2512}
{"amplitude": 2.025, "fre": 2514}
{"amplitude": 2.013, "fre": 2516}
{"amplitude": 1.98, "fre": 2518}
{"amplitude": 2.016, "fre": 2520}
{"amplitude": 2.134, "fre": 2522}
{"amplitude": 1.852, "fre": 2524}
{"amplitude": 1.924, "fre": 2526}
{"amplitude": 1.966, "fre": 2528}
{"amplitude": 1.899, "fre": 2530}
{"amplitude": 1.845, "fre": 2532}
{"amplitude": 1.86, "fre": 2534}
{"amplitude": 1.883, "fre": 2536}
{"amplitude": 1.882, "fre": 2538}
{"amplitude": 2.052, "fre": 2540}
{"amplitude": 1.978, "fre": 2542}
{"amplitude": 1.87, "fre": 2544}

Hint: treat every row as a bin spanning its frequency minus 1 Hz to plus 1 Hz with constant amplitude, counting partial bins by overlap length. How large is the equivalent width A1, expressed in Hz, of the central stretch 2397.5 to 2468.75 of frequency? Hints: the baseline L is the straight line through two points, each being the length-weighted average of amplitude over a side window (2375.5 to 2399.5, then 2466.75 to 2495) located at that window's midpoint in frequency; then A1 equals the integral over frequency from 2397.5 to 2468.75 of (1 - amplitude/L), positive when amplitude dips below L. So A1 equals 4.7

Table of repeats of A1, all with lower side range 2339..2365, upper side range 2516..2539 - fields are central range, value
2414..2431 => 1.2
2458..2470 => 0.9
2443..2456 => 1.7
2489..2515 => -0.5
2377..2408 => 0.8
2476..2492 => 0.2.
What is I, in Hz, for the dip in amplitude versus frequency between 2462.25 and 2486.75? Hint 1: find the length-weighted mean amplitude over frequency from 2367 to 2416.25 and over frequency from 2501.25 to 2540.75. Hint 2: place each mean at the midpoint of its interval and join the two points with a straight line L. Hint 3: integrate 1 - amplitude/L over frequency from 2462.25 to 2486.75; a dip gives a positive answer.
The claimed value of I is 1.0 Hz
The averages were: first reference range 2.09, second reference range 1.98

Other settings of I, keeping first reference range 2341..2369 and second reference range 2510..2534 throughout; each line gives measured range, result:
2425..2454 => 3.7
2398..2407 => 0.4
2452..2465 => 1.5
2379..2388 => 0.0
